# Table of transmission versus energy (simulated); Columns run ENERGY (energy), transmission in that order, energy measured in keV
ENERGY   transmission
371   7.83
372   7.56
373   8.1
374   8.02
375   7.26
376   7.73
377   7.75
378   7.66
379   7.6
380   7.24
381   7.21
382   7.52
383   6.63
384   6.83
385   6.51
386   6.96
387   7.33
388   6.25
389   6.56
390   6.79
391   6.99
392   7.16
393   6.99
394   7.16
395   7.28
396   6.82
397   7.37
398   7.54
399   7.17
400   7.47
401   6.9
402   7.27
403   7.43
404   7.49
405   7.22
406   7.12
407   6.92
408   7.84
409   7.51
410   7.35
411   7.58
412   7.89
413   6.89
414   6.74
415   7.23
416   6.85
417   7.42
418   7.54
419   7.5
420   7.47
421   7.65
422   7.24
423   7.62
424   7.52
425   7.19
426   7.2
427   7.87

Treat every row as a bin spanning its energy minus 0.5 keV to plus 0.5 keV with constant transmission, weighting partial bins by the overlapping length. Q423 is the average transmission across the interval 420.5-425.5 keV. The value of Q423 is 7.44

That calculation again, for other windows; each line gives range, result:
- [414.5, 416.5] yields 7.04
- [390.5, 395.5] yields 7.12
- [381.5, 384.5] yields 6.99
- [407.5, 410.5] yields 7.57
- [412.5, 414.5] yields 6.81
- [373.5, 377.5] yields 7.69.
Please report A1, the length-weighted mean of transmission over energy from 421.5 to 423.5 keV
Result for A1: 7.43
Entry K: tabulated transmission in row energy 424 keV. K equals 7.52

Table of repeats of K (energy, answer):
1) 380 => 7.24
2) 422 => 7.24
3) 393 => 6.99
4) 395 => 7.28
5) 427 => 7.87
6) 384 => 6.83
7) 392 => 7.16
